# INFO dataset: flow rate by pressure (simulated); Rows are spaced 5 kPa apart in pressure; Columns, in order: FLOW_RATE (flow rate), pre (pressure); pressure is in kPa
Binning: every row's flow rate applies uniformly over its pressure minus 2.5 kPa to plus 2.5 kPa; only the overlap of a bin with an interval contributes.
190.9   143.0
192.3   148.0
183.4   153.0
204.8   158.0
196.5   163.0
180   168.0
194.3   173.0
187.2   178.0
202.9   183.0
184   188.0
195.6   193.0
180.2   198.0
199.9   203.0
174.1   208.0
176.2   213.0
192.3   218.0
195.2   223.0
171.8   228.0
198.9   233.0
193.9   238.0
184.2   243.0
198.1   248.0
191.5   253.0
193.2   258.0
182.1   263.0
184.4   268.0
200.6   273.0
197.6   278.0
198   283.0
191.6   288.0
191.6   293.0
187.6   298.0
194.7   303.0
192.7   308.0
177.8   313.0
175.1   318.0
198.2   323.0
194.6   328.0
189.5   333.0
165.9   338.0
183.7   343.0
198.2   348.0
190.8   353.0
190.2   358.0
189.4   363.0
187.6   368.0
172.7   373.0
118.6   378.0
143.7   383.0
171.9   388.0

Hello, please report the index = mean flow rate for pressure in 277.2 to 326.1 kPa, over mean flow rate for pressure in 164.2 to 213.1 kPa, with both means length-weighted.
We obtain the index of 1.0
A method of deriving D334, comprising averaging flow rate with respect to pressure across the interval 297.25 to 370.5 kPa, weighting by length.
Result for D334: 188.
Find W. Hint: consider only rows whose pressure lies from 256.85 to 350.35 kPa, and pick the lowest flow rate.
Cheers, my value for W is 165.9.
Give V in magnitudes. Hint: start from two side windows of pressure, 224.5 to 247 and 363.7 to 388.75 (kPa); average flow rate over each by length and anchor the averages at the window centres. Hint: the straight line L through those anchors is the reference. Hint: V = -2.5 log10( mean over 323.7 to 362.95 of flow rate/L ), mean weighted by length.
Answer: -0.13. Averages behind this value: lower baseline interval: 188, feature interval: 188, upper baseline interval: 160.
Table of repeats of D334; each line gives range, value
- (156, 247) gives 190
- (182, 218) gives 187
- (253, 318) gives 190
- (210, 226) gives 187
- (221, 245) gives 189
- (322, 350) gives 188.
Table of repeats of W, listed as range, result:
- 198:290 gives 171.8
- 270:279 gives 197.6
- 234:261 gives 184.2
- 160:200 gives 180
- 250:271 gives 182.1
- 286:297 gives 191.6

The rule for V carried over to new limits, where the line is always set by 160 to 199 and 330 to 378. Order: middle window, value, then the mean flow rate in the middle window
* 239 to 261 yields -0.03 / 192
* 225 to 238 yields 0.00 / 187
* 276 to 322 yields -0.03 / 190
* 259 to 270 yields 0.01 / 185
